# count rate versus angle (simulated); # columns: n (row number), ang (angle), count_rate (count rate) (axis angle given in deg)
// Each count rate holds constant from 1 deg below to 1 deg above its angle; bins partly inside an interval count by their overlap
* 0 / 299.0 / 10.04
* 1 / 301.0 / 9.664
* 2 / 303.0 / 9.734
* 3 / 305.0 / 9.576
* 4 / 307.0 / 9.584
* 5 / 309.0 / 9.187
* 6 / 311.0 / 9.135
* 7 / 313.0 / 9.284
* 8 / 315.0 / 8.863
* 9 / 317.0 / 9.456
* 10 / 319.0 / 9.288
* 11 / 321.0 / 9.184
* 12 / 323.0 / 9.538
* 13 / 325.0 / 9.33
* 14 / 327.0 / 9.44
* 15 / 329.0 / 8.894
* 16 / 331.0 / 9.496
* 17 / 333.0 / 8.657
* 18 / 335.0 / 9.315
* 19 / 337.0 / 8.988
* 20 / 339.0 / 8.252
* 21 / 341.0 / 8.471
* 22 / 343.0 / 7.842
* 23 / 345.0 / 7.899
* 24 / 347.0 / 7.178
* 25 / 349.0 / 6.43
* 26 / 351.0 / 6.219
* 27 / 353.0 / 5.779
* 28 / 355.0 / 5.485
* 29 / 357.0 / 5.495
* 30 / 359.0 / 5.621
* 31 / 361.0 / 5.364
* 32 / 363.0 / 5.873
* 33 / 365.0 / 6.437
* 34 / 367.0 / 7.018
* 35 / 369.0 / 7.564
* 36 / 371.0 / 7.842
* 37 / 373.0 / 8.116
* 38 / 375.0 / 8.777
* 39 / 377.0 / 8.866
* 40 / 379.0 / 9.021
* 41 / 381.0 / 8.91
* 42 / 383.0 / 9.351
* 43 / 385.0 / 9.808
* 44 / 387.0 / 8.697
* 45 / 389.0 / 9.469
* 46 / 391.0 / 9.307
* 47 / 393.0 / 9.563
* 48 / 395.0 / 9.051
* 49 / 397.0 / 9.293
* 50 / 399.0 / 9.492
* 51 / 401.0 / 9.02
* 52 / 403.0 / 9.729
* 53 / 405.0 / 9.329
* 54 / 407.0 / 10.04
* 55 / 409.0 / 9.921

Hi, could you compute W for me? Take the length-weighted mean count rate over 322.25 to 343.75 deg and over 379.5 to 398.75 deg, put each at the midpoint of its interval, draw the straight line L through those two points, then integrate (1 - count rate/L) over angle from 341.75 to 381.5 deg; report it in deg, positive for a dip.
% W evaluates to 8.90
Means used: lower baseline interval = 8.93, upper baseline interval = 9.27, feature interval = 7.07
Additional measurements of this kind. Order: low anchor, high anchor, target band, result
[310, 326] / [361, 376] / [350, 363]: 3.4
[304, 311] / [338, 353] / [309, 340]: -2.5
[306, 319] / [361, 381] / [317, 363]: 4.0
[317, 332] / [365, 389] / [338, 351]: 2.1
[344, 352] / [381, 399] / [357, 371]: 2.7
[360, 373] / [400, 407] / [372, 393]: -3.0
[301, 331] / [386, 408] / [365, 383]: 2.2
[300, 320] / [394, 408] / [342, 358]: 4.9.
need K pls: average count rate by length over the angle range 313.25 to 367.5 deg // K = 7.8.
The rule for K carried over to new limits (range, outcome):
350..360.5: 5.7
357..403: 8.26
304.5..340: 9.19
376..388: 9.11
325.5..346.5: 8.7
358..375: 6.85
